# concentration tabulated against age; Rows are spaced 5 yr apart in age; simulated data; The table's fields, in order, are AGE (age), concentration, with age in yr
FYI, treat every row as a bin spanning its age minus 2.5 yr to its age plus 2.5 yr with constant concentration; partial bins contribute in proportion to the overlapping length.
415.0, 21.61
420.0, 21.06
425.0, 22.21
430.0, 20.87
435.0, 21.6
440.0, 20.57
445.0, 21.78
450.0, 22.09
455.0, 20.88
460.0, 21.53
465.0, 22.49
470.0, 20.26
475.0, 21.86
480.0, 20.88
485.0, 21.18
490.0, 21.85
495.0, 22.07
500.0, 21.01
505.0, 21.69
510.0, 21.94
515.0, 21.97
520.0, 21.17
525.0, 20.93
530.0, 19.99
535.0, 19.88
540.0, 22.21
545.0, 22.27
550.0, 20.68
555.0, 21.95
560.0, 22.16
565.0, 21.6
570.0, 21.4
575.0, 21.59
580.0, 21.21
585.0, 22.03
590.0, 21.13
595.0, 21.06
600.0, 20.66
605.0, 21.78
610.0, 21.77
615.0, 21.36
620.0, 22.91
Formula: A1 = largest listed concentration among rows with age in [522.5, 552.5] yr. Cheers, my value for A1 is 22.27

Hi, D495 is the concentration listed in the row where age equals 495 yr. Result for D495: 22.07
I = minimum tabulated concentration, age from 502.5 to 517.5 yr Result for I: 21.69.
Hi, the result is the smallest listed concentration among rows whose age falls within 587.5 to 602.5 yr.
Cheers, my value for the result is 20.66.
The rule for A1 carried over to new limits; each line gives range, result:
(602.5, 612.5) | 21.78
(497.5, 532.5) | 21.97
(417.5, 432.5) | 22.21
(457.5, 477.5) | 22.49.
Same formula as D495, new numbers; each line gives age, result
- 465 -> 22.49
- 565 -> 21.6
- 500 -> 21.01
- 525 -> 20.93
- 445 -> 21.78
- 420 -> 21.06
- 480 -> 20.88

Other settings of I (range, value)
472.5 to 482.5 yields 20.88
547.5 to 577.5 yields 20.68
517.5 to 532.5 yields 19.99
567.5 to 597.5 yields 21.06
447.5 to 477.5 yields 20.26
